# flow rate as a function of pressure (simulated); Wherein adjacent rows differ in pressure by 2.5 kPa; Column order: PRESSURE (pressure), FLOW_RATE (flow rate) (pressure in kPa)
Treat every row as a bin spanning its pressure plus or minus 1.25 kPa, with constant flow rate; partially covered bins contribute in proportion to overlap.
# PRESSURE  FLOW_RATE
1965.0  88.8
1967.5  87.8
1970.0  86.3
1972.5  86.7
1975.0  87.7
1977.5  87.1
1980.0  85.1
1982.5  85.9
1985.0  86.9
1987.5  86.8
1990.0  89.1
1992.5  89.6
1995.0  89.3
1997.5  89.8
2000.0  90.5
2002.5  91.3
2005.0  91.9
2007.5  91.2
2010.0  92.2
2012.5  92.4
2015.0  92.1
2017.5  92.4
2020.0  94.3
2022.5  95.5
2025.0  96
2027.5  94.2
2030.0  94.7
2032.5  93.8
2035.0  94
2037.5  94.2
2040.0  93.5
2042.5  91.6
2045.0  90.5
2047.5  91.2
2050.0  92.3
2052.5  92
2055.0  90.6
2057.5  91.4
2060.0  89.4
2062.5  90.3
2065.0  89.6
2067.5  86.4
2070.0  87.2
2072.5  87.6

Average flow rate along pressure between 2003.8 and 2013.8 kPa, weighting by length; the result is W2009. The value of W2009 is 91.9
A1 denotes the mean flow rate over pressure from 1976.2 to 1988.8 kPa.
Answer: 86.4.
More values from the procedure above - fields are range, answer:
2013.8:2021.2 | 92.9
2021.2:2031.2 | 95.1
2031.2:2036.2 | 93.9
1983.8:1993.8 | 88.1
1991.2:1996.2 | 89.4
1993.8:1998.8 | 89.6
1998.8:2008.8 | 91.2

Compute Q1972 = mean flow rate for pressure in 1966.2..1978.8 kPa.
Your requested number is 87.1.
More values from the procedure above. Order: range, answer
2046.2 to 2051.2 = 91.7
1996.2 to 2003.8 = 90.5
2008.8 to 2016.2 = 92.2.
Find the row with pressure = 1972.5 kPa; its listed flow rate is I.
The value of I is 86.7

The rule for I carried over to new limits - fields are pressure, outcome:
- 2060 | 89.4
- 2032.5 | 93.8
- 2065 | 89.6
